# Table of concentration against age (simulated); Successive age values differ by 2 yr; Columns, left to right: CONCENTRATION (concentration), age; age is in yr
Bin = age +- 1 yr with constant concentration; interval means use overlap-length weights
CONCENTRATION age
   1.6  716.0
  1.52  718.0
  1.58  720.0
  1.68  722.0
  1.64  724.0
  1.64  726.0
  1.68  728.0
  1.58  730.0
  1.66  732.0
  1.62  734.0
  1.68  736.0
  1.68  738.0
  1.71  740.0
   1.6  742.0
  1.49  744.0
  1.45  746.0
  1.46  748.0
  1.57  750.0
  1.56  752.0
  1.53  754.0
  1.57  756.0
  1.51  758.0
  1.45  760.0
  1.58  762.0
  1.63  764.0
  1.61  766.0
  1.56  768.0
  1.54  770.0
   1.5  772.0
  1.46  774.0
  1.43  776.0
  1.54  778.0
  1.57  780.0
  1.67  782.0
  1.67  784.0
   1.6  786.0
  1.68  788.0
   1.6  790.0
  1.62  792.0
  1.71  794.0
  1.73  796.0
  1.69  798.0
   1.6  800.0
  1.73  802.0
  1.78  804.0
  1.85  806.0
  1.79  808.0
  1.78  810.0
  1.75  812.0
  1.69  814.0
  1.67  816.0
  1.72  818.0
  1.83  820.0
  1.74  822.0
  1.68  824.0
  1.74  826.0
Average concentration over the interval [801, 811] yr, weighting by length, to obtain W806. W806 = 1.79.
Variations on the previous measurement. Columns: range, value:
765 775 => 1.53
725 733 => 1.64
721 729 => 1.66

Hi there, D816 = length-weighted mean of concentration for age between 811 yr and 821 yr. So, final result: 1.73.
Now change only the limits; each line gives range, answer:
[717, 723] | 1.59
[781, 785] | 1.67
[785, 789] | 1.64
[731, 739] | 1.66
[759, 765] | 1.55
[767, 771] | 1.55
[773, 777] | 1.44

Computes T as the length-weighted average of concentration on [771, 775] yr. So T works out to 1.48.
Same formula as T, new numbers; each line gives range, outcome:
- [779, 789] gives 1.64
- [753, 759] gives 1.54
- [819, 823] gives 1.79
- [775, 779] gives 1.48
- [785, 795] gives 1.64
